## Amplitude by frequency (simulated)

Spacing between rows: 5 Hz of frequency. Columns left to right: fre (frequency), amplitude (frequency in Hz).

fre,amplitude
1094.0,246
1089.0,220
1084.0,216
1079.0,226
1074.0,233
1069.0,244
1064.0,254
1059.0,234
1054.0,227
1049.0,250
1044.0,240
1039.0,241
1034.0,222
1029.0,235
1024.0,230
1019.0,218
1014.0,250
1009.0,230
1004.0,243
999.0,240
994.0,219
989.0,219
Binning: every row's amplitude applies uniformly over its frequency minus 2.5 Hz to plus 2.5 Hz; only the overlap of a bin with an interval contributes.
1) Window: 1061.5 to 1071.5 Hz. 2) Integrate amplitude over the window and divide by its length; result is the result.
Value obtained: 249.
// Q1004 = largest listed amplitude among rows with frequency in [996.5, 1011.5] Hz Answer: 243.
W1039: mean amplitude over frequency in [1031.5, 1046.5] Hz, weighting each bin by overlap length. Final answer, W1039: 234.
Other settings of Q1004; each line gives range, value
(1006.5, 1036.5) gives 250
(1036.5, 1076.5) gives 254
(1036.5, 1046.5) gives 241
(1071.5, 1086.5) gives 233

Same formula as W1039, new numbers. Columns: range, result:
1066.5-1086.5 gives 230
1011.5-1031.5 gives 233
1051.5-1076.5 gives 238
